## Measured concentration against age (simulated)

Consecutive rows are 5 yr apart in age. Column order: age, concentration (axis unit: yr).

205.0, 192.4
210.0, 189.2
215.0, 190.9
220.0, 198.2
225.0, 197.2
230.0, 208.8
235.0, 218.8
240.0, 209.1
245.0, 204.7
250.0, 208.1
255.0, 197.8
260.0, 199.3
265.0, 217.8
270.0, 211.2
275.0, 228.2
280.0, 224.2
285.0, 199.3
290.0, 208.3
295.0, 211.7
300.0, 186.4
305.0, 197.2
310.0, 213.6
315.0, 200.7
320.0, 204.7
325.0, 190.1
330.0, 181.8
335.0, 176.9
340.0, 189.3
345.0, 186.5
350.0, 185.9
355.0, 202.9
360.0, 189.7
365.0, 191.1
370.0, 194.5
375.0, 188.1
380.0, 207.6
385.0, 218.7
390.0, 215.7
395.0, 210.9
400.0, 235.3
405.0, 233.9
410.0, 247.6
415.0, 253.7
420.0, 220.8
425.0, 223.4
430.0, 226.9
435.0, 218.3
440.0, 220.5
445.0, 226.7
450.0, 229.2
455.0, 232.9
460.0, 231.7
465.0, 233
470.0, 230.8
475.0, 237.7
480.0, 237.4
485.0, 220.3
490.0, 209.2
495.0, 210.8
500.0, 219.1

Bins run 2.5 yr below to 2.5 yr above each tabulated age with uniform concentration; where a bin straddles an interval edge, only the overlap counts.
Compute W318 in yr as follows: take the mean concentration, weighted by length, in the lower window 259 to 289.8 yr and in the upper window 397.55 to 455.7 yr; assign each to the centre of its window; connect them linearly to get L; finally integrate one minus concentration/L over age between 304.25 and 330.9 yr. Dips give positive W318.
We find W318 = 2.37 yr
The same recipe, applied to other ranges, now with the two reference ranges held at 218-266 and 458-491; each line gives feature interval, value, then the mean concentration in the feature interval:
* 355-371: 1.82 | 193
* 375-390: 0.73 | 209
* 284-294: 0.23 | 206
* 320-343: 3.00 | 187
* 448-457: -0.15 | 231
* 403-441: -1.18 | 231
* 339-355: 1.99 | 189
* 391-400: 0.12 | 218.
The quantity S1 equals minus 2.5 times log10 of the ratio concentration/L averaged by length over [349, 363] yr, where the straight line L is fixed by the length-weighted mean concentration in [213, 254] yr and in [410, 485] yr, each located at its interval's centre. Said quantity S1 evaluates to 0.14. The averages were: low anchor 204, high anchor 230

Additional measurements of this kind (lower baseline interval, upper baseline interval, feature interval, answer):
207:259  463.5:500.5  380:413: -0.04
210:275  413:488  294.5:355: 0.11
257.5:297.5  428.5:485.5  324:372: 0.16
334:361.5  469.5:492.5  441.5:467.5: -0.05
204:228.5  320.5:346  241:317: -0.09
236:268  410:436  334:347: 0.18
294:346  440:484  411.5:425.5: -0.07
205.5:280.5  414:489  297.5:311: 0.08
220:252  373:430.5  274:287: -0.03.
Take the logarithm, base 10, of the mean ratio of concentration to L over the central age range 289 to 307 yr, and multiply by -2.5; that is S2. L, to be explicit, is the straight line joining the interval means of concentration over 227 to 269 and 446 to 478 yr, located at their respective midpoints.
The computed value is 0.07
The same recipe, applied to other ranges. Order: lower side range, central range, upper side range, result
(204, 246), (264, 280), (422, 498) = -0.07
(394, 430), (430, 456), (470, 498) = 0.02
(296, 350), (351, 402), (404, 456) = 0.04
